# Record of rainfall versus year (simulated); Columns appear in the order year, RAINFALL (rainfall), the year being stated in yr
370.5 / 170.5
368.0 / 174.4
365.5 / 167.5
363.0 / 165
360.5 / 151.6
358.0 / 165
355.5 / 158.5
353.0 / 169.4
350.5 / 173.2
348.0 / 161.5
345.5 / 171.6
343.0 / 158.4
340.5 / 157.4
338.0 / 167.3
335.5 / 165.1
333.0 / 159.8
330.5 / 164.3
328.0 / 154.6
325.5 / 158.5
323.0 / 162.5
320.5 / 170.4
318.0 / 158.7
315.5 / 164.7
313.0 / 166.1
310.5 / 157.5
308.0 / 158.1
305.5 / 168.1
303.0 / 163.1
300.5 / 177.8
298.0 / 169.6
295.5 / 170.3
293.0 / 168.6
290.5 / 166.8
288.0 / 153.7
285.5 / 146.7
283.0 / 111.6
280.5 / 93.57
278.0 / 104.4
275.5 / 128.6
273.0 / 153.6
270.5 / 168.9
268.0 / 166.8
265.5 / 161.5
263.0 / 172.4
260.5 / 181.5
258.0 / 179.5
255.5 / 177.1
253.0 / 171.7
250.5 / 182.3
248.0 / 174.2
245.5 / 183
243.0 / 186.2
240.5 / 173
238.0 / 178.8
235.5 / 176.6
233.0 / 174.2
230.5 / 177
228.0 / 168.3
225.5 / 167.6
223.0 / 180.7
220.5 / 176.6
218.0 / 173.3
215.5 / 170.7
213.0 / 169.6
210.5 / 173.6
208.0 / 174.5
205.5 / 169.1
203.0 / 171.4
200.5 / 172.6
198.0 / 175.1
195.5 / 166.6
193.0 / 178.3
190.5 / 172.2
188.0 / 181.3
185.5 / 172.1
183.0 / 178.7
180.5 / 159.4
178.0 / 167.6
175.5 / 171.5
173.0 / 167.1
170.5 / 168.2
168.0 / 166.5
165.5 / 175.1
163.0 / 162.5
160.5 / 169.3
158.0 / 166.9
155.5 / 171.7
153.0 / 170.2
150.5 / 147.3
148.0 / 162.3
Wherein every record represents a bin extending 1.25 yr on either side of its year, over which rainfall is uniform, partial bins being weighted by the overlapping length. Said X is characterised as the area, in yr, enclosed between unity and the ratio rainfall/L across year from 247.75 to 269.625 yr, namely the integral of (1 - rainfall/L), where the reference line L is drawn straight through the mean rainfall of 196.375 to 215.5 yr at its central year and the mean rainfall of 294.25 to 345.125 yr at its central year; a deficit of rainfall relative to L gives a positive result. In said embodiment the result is -0.8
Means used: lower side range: 172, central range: 174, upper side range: 164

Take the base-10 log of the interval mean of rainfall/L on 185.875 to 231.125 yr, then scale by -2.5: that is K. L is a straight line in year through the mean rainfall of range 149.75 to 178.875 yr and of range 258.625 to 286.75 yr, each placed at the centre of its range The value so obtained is -0.098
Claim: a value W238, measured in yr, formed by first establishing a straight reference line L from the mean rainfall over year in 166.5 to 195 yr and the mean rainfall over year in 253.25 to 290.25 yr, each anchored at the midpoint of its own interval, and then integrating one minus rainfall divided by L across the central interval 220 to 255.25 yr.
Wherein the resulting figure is -4.0 yr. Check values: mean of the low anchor 171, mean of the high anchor 151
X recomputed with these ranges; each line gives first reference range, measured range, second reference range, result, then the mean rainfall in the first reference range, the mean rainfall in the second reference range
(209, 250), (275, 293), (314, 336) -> 3.81 yr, 175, 162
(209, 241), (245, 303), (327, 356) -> 3.60 yr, 174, 164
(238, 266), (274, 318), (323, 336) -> 4.18 yr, 177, 160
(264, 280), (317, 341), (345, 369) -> -0.49 yr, 145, 165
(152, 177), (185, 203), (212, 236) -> -0.30 yr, 169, 173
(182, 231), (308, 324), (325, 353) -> 0.21 yr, 173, 163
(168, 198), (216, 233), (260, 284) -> -1.67 yr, 171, 143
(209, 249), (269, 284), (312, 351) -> 3.71 yr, 175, 163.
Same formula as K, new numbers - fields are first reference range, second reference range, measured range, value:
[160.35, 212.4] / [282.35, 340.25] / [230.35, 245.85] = -0.07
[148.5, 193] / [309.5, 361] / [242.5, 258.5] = -0.08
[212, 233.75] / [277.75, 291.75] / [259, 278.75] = -0.10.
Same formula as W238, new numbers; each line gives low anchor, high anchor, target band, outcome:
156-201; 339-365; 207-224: -0.5 yr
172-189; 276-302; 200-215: -0.6 yr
